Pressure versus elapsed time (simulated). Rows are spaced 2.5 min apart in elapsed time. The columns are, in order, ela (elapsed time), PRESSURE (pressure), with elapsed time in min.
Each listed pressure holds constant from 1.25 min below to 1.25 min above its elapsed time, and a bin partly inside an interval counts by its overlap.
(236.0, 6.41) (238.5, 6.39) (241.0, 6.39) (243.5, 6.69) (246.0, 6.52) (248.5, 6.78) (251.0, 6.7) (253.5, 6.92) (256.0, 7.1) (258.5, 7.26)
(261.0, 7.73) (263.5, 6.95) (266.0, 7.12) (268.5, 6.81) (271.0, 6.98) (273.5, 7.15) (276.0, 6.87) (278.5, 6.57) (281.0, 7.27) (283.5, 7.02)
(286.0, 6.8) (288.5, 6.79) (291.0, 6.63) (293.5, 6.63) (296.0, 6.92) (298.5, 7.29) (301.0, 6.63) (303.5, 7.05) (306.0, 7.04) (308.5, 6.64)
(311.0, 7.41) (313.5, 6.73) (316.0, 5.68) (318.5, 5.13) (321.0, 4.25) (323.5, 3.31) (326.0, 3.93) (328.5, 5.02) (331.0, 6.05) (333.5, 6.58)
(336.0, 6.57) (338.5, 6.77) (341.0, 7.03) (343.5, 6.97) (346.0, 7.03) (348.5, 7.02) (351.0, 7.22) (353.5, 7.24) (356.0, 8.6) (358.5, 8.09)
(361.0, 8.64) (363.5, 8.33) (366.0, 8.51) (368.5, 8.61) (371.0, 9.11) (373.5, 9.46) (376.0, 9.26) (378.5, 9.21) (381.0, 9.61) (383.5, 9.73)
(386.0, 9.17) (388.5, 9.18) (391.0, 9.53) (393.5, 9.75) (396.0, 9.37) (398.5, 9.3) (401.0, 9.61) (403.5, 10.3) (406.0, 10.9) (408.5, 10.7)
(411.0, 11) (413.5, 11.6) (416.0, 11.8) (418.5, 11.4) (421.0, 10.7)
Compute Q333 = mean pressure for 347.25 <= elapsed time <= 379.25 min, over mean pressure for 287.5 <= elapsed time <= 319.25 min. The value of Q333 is 1.26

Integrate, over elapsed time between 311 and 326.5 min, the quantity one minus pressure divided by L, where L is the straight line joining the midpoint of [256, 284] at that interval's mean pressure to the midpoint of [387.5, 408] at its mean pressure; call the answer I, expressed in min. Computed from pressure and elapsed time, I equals 5.7 min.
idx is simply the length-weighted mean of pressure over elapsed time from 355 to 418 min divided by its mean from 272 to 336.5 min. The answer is 1.52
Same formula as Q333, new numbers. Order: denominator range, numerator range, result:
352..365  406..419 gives 1.38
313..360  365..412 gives 1.53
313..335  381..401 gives 1.84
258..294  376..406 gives 1.37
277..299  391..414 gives 1.49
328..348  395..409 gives 1.52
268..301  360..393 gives 1.32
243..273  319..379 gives 1.03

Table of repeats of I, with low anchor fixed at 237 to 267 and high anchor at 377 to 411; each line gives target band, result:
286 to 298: 1.4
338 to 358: 3.5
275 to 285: 0.7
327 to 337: 3.0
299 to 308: 1.1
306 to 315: 1.3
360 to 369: 0.6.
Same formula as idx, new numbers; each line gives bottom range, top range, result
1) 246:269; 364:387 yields 1.30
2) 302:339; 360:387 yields 1.55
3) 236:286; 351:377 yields 1.24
